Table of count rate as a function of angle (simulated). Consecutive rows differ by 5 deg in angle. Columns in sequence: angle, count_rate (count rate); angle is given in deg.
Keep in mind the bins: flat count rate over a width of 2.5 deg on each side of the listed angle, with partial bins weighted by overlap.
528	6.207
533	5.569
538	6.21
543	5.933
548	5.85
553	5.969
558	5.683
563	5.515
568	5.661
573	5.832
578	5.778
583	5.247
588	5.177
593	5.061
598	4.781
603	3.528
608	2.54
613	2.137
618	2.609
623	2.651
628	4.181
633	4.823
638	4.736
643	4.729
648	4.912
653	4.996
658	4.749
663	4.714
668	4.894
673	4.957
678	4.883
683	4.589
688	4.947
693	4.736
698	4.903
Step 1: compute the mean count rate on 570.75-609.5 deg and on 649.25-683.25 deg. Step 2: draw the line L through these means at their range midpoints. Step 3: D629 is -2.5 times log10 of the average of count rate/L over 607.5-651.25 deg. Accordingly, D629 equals 0.27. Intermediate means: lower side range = 4.79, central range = 3.78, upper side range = 4.84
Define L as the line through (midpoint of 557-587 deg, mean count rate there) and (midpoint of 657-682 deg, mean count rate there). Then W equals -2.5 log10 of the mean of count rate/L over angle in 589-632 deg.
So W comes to 0.44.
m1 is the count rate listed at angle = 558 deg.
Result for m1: 5.683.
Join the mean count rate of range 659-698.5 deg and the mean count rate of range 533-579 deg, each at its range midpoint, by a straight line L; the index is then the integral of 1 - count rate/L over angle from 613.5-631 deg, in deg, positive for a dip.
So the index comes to 7.27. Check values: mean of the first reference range 5.81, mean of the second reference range 4.82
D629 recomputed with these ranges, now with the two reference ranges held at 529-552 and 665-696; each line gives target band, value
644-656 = 0.033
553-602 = 0.049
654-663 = 0.050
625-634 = 0.200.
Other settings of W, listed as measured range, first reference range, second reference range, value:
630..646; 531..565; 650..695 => 0.08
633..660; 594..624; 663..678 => -0.15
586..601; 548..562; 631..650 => 0.08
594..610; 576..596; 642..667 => 0.34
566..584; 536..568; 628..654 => -0.02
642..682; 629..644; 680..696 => -0.03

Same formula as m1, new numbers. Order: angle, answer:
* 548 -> 5.85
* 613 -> 2.137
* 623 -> 2.651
